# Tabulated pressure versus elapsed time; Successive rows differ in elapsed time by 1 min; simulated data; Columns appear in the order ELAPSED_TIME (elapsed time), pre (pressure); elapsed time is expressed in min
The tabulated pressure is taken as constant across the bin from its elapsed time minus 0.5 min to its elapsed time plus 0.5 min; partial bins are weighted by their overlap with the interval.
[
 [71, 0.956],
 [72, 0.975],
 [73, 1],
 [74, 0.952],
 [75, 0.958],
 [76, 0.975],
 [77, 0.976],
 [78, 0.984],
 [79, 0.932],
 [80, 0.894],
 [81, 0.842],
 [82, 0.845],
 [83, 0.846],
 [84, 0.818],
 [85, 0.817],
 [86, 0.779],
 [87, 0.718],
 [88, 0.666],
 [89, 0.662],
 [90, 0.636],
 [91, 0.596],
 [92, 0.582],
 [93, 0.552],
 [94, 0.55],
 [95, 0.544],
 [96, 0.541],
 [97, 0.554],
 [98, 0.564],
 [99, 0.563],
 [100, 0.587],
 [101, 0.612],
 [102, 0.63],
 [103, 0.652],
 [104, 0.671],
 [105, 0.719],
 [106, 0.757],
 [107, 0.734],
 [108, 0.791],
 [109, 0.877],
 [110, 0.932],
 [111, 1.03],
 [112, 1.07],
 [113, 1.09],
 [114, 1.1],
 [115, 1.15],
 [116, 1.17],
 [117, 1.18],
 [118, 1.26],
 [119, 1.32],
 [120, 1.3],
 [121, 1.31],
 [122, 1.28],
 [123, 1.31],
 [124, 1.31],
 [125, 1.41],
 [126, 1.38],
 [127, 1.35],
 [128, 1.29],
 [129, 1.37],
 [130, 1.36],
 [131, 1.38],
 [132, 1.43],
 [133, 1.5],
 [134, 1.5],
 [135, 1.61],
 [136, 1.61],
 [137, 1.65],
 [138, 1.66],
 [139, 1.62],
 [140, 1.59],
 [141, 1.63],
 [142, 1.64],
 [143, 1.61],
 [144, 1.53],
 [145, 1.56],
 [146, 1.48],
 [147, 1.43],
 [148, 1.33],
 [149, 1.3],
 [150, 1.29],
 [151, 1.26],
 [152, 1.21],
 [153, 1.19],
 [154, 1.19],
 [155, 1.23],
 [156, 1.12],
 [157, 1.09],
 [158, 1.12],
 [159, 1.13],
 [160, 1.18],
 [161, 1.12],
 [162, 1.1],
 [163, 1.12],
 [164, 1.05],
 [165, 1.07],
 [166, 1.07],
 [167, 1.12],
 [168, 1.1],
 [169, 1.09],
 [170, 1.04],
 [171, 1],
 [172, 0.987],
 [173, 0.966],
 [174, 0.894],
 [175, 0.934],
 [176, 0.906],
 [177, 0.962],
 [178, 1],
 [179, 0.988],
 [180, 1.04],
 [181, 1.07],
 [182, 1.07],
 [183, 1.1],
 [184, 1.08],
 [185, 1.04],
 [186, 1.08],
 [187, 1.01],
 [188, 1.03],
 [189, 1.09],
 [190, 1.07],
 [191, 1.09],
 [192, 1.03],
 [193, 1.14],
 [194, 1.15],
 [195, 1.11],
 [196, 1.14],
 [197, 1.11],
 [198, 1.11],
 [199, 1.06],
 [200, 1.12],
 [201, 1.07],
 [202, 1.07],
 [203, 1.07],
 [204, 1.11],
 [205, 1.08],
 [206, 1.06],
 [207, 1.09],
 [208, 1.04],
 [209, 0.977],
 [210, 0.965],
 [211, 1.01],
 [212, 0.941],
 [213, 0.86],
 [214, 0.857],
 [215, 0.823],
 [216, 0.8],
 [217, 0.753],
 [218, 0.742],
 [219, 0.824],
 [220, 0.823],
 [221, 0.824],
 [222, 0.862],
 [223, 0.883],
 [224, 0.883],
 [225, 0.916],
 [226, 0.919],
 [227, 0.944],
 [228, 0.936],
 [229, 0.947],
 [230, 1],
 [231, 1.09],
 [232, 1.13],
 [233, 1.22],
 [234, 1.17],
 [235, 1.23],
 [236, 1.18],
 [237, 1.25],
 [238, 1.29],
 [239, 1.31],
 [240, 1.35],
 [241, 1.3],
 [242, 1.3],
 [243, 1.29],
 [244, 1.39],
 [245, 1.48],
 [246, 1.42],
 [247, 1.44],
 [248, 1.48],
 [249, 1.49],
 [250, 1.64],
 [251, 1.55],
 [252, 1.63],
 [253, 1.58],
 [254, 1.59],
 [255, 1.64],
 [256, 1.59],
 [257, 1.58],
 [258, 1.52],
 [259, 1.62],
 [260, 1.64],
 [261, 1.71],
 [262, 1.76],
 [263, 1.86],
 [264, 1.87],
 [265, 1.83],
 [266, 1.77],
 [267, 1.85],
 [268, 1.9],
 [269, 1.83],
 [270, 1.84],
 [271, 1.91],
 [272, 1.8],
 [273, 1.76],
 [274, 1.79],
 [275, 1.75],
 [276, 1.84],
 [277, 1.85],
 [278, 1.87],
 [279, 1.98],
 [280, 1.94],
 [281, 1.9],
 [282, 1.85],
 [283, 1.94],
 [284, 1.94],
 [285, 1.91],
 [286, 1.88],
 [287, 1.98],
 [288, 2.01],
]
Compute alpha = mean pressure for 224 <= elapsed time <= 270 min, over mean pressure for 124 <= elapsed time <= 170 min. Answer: 1.07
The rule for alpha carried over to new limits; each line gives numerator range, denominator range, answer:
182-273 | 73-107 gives 1.71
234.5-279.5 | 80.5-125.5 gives 1.86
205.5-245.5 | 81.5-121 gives 1.28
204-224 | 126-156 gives 0.63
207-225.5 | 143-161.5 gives 0.69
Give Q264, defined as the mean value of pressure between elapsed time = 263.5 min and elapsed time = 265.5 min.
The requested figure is 1.85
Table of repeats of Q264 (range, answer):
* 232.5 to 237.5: 1.21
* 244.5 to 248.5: 1.46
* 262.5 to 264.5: 1.87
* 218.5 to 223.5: 0.843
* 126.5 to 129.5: 1.34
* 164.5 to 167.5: 1.09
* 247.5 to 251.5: 1.54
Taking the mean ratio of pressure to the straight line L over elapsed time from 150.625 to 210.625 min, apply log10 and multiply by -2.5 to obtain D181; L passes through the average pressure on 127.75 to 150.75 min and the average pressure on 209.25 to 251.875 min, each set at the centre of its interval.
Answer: 0.22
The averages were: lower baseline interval 1.49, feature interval 1.07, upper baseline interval 1.11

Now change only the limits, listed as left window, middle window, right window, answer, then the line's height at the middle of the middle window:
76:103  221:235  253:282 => 0.48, 1.54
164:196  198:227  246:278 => 0.34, 1.31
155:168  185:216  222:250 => 0.11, 1.16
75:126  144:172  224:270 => -0.09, 1.1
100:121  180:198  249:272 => 0.24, 1.35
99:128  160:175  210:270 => 0.09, 1.14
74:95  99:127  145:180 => -0.12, 0.906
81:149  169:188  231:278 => 0.28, 1.3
